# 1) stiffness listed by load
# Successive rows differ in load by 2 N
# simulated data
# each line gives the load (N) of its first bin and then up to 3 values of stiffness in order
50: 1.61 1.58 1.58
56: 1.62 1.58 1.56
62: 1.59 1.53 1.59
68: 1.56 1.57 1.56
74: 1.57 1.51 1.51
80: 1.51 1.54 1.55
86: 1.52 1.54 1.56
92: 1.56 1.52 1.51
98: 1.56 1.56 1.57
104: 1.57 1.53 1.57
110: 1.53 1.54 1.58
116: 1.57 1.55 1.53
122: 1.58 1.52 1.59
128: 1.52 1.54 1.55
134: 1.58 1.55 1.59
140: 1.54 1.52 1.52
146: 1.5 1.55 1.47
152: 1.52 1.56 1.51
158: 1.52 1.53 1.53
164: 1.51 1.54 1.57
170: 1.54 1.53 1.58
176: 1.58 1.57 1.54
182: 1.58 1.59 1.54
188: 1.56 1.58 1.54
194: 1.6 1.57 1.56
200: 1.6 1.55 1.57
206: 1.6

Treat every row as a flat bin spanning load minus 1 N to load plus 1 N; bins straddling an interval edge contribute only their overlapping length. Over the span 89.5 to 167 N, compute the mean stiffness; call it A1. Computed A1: 1.54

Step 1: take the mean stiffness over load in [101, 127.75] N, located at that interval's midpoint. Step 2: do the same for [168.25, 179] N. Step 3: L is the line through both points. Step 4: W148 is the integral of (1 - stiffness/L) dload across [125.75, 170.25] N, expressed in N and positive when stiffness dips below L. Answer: 0.6 N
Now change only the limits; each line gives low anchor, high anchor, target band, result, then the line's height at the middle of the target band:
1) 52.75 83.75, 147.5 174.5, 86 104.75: 0.0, 1.55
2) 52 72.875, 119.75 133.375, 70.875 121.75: 0.5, 1.56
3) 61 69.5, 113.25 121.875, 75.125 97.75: 0.5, 1.56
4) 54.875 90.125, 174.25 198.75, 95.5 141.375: 0.2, 1.56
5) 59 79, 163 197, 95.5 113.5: 0.1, 1.56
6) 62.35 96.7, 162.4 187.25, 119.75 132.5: 0.0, 1.55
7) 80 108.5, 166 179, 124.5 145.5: 0.1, 1.55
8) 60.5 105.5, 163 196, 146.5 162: 0.3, 1.56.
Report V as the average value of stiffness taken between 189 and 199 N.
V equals 1.57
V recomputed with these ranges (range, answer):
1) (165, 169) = 1.56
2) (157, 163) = 1.53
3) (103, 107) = 1.55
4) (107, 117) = 1.56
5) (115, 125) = 1.55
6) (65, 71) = 1.57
